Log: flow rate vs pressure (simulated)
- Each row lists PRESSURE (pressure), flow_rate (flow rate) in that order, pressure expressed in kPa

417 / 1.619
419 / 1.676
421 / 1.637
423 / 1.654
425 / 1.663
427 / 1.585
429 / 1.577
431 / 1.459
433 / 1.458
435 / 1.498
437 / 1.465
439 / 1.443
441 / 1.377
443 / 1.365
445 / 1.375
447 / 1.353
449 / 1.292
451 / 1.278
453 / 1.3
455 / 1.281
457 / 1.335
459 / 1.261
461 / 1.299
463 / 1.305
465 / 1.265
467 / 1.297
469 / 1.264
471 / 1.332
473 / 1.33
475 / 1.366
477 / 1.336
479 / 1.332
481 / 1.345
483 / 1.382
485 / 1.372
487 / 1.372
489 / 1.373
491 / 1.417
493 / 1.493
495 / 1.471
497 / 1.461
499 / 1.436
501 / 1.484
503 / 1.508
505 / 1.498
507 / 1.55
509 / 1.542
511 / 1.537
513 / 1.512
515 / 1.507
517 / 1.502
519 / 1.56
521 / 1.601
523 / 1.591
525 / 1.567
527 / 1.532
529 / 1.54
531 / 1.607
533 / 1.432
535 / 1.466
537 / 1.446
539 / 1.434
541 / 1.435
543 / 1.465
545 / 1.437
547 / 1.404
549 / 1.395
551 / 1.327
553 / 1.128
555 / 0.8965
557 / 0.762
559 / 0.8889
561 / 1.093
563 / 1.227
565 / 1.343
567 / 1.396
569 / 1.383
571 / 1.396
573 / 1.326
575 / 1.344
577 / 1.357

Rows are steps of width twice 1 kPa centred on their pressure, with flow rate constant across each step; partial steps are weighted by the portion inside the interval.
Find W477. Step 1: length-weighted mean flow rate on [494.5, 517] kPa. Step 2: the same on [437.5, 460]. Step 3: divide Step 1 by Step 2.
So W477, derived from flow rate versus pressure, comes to 1.1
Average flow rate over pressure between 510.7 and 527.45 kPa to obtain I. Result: 1.55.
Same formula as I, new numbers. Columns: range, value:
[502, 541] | 1.52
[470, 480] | 1.34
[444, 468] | 1.3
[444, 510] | 1.37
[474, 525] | 1.46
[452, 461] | 1.29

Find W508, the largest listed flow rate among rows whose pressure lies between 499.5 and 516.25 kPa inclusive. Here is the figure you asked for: 1.55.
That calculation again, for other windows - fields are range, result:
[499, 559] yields 1.607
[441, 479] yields 1.377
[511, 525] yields 1.601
